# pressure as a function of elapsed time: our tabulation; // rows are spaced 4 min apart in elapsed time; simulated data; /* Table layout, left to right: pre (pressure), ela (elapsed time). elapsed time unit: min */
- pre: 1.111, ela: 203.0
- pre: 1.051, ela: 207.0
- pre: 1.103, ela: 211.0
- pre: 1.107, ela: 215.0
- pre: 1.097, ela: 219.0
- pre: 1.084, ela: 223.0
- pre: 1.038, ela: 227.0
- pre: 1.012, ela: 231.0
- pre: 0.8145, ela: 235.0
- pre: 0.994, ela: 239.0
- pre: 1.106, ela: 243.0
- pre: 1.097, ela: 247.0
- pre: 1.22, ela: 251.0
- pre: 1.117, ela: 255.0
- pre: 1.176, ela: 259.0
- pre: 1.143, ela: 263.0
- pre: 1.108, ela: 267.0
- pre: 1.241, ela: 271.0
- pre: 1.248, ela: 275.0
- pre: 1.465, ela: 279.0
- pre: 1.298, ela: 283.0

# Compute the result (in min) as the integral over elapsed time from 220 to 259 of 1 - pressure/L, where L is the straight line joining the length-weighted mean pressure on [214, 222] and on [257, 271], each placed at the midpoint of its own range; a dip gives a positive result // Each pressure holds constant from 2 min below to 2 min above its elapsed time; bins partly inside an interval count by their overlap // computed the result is 2.3 min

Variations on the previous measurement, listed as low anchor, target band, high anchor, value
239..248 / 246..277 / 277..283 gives 1.7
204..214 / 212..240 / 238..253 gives 1.8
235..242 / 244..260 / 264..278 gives -1.3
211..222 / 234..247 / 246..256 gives 1.5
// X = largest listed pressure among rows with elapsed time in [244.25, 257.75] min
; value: 1.22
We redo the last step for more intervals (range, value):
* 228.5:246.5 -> 1.106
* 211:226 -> 1.107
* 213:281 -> 1.465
